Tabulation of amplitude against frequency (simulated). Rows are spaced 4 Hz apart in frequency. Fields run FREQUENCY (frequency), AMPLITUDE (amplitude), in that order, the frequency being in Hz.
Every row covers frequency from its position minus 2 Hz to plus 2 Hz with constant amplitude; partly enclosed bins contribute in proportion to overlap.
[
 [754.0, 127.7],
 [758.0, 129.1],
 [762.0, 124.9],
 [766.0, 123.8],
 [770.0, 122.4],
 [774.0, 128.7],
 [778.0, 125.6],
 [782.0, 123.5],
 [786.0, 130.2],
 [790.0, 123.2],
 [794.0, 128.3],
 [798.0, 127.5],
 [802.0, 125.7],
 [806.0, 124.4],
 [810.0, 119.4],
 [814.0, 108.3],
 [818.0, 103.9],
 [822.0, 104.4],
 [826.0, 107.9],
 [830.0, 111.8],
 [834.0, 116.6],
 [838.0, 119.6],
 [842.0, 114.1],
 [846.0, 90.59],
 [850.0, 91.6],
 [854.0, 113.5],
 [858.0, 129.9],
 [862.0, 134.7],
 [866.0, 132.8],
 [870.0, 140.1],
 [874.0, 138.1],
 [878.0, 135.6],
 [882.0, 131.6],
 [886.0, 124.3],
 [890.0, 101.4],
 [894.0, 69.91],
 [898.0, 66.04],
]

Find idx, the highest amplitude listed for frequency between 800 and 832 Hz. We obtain 125.7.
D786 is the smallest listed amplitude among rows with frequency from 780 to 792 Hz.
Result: 123.2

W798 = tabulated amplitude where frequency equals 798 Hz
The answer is 127.5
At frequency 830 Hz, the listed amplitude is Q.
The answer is 111.8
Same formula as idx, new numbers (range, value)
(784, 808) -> 130.2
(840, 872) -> 140.1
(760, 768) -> 124.9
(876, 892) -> 135.6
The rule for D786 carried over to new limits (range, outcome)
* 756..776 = 122.4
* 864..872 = 132.8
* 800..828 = 103.9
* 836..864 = 90.59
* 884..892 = 101.4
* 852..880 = 113.5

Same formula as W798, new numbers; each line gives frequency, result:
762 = 124.9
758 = 129.1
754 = 127.7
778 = 125.6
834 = 116.6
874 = 138.1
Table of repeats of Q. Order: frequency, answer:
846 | 90.59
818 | 103.9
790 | 123.2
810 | 119.4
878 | 135.6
